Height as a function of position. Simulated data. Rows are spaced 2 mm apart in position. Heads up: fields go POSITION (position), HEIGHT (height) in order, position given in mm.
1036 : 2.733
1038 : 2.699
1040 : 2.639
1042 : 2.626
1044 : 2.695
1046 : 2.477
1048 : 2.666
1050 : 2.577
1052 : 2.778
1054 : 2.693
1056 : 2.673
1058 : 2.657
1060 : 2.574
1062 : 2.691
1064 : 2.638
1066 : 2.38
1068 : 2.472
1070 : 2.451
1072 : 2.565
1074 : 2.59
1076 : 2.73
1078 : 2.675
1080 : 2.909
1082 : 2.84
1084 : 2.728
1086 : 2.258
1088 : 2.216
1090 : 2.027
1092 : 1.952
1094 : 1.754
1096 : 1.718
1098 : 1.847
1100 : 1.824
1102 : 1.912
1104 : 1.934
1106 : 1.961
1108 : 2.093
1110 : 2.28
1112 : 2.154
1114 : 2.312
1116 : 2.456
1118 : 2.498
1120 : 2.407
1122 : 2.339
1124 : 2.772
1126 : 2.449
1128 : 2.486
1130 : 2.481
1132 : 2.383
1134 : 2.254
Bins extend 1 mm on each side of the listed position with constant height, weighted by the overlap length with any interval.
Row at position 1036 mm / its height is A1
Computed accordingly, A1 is 2.733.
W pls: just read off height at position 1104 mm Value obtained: 1.934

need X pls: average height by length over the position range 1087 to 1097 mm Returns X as 1.93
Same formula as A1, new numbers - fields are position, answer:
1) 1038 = 2.699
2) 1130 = 2.481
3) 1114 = 2.312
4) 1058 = 2.657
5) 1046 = 2.477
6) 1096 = 1.718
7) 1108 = 2.093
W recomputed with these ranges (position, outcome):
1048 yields 2.666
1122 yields 2.339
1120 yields 2.407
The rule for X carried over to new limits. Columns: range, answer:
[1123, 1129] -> 2.57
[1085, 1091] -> 2.17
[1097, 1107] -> 1.9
